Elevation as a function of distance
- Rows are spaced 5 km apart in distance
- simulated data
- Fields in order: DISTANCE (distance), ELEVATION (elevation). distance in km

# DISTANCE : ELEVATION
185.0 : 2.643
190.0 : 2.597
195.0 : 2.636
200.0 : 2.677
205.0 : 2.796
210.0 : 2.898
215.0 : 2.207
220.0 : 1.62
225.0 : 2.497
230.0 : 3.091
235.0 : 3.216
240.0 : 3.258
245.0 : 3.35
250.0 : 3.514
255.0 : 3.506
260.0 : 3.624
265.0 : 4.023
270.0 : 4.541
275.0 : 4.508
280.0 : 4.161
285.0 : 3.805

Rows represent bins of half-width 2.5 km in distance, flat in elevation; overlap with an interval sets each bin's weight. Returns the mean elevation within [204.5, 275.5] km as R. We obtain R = 3.22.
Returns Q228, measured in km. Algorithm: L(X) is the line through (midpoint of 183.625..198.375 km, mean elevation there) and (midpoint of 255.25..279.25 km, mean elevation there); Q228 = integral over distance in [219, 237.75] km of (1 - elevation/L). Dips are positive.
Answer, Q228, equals 3.77 km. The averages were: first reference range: 2.63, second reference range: 4.11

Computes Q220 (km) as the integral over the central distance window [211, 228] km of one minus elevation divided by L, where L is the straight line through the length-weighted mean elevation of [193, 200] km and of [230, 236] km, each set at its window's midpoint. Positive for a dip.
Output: 4.4 km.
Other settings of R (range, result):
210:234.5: 2.48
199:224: 2.43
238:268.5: 3.58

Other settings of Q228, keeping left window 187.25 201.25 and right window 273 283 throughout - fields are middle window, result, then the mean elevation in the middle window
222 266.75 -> 4.07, 3.31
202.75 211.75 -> 0.16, 2.84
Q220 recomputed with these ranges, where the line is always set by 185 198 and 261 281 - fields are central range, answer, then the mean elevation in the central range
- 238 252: 1.3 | 3.37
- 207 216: 1.2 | 2.62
